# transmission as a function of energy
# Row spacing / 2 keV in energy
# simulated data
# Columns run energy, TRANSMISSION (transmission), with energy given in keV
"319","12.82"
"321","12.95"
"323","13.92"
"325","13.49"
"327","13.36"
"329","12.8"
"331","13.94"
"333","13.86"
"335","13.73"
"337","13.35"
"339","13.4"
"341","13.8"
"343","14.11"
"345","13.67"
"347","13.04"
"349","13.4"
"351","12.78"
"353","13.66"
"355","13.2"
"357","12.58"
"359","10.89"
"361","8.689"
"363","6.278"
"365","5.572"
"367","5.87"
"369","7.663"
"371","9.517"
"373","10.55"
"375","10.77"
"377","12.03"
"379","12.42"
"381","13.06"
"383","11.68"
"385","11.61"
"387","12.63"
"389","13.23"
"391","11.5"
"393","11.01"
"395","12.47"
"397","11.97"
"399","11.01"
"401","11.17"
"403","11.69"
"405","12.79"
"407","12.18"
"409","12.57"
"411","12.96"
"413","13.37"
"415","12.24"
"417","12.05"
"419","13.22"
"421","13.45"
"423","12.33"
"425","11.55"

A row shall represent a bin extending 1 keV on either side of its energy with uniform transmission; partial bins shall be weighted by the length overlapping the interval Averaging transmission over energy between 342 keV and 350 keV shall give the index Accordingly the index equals 13.6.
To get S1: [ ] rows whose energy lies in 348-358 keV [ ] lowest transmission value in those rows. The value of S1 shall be 12.58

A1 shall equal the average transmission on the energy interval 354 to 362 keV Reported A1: 11.3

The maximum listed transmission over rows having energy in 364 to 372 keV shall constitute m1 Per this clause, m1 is 9.517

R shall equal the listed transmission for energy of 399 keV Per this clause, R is 11.01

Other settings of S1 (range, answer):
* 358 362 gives 8.689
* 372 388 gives 10.55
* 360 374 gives 5.572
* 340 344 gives 13.8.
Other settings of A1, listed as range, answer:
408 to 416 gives 12.8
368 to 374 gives 9.24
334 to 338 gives 13.5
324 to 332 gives 13.4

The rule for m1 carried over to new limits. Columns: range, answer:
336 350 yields 14.11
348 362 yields 13.66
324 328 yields 13.49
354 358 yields 13.2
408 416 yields 13.37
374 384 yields 13.06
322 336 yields 13.94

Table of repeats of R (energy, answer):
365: 5.572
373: 10.55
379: 12.42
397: 11.97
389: 13.23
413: 13.37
